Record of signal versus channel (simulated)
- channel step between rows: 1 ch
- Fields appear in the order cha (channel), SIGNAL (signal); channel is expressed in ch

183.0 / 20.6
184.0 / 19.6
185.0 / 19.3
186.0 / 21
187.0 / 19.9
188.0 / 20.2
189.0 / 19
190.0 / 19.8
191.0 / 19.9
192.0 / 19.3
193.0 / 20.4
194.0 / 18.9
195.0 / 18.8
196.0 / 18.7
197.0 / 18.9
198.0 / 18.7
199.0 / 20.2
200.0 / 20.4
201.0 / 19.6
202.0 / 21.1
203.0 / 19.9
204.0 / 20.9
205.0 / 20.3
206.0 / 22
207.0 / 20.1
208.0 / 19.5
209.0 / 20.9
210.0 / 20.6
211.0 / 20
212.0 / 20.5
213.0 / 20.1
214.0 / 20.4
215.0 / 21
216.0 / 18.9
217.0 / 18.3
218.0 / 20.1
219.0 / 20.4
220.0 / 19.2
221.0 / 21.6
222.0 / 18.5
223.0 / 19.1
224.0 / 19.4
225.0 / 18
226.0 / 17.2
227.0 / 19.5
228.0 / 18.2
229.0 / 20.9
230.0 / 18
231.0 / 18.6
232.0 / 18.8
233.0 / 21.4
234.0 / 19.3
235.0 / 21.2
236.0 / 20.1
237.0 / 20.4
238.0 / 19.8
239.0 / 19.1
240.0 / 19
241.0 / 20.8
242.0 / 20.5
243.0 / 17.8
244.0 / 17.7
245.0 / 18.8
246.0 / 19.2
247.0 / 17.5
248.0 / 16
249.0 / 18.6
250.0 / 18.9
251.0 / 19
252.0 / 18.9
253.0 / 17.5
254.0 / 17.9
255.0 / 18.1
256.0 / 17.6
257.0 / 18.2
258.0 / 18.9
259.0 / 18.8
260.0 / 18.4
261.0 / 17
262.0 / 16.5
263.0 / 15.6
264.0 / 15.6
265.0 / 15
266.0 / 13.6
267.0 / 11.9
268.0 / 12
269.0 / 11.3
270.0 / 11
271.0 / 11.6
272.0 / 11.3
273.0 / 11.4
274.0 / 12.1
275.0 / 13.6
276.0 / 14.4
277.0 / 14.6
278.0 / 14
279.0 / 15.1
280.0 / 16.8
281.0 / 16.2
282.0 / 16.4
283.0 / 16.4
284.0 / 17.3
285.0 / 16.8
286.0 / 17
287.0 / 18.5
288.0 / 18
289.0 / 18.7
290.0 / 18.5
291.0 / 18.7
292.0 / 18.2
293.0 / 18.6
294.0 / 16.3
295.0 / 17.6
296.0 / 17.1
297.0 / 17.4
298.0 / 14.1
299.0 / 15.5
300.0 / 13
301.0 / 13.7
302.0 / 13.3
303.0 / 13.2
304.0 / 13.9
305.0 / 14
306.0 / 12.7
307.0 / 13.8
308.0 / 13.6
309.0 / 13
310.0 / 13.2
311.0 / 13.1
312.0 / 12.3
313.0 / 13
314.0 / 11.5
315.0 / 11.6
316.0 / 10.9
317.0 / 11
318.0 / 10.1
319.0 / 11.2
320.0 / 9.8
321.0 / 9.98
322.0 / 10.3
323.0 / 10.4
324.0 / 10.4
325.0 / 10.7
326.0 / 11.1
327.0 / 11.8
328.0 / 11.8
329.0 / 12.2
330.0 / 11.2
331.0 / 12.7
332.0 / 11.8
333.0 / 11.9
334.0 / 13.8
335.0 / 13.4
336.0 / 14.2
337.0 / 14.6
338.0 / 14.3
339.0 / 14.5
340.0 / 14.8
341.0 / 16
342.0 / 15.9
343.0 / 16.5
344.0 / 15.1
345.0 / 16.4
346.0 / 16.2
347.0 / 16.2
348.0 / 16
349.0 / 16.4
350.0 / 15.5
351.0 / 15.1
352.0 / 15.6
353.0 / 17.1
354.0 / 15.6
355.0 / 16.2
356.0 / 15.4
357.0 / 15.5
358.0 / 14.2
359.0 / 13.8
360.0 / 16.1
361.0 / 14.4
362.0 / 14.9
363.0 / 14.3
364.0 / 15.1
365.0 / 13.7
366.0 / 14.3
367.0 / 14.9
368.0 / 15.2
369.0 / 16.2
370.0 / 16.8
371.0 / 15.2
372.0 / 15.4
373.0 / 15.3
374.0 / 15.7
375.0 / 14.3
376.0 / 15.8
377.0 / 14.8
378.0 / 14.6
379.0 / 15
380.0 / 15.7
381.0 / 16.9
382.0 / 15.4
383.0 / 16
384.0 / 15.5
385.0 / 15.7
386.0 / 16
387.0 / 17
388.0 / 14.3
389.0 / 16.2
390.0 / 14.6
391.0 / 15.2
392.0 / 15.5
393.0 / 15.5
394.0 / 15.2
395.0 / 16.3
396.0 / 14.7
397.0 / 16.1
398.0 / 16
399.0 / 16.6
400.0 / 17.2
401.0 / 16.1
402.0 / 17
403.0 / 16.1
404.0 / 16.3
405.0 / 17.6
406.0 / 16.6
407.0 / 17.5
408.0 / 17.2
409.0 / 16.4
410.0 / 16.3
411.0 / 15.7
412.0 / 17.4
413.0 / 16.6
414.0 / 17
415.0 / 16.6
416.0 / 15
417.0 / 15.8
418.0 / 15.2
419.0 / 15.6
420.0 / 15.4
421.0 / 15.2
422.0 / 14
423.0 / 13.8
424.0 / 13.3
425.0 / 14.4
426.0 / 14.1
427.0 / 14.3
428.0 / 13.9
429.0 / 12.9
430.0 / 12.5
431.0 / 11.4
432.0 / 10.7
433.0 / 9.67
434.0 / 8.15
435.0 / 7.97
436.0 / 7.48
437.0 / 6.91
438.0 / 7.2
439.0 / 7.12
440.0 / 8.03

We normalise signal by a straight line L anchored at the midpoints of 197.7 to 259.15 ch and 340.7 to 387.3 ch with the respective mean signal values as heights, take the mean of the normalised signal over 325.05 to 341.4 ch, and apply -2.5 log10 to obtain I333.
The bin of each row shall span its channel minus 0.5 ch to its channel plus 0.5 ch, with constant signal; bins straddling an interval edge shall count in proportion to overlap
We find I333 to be 0.25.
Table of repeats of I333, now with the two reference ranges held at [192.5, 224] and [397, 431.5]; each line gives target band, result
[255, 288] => 0.21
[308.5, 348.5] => 0.32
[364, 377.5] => 0.09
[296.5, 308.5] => 0.27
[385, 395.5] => 0.03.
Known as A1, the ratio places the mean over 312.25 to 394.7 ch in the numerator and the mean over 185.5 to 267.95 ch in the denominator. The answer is 0.8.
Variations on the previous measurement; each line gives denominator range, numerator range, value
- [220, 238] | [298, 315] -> 0.68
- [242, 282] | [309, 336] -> 0.73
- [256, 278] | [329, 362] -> 1.03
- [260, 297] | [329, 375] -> 0.96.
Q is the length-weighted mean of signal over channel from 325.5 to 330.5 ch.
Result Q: 11.6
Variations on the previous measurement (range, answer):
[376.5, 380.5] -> 15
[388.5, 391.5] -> 15.3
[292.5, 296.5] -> 17.4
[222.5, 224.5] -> 19.2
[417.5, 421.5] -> 15.4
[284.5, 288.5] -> 17.6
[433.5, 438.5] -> 7.54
